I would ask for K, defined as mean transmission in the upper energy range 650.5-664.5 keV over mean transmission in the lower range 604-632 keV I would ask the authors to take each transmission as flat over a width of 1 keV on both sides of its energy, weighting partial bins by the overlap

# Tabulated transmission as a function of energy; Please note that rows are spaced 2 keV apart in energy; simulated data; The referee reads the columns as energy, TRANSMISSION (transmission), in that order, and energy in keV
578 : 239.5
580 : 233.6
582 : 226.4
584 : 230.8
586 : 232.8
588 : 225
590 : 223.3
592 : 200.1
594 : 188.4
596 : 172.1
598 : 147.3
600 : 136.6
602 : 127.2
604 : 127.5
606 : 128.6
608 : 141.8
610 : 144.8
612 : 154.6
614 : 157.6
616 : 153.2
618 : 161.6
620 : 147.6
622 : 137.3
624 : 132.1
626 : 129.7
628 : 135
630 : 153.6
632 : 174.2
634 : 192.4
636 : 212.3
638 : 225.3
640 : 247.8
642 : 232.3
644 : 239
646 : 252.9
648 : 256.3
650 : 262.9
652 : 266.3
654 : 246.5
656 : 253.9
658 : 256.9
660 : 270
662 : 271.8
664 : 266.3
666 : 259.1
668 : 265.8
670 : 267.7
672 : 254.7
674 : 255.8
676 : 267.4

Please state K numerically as 1.81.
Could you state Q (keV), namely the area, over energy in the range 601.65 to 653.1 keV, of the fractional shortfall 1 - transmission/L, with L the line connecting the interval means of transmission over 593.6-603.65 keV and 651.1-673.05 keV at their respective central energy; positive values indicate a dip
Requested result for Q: 5.6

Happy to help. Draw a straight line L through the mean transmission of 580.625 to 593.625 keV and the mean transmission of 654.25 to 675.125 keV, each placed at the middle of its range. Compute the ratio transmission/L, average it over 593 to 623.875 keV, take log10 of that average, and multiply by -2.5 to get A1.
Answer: 0.49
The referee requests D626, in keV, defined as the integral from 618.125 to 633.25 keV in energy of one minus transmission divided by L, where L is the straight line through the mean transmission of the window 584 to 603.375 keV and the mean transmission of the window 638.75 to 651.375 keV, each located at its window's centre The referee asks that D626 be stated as 5.3 keV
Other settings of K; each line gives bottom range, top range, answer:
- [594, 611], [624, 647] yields 1.37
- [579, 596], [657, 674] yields 1.21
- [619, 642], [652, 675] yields 1.50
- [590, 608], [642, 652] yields 1.61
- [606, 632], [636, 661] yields 1.71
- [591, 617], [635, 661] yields 1.63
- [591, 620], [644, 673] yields 1.70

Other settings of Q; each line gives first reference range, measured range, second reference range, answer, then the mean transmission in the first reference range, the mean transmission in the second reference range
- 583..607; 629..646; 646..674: 1.5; 178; 261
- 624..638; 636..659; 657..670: -3.3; 168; 265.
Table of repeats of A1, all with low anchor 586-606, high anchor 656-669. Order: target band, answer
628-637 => 0.248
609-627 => 0.351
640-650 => -0.031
